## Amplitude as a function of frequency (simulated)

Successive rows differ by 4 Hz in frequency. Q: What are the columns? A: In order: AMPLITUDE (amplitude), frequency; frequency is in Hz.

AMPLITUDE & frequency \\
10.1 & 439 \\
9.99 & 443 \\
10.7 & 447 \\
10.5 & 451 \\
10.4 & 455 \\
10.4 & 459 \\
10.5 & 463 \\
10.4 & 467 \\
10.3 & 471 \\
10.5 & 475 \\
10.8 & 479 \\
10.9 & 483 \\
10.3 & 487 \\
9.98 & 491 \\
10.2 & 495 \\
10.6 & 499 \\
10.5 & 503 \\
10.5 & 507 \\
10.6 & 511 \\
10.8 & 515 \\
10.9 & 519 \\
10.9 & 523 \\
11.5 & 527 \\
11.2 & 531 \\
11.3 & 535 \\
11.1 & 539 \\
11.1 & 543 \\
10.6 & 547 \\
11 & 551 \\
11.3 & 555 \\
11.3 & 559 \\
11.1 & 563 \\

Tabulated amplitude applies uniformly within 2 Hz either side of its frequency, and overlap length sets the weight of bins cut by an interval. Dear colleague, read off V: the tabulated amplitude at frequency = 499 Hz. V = 10.6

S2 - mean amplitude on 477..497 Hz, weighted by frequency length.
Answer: 10.4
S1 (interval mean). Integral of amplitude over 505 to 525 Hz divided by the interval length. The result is 10.7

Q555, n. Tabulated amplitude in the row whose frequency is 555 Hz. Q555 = 11.3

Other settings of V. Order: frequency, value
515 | 10.8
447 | 10.7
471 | 10.3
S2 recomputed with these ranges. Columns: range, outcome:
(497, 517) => 10.6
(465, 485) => 10.6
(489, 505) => 10.3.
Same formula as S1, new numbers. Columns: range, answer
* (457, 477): 10.4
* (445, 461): 10.5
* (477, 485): 10.9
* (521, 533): 11.2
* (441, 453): 10.4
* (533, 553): 11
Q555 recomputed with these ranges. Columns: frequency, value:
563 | 11.1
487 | 10.3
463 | 10.5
